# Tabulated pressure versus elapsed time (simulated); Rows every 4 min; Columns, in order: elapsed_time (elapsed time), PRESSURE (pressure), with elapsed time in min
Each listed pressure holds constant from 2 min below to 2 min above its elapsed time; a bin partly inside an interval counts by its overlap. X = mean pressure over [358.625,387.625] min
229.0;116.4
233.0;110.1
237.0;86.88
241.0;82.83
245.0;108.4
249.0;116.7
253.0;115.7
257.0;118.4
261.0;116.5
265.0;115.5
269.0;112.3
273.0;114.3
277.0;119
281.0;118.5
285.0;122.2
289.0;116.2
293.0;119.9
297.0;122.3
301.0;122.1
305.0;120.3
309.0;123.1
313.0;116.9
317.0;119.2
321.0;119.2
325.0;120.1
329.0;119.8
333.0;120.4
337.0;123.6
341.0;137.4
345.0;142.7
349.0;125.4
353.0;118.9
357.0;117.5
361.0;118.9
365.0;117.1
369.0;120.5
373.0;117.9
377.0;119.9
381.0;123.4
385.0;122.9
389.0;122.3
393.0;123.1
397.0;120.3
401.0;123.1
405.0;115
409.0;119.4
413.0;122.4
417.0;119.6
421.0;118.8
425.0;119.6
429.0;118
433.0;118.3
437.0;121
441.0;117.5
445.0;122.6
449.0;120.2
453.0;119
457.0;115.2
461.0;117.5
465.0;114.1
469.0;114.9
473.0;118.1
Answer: 120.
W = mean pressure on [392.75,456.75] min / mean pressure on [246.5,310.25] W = 1.01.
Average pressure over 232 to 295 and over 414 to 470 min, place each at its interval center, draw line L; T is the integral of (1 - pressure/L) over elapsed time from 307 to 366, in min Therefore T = -4.1 min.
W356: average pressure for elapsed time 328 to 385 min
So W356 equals 123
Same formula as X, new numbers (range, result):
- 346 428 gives 121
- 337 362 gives 127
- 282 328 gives 120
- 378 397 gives 122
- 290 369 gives 122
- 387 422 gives 120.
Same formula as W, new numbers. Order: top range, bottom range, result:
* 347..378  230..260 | 1.12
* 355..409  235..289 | 1.08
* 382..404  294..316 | 1.01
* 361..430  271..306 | 1.01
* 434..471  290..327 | 0.98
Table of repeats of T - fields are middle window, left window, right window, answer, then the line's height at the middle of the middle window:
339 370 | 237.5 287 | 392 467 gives -2.34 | 116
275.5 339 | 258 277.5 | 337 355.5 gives 1.26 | 123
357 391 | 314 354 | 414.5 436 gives 0.55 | 122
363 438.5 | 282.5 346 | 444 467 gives -0.28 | 120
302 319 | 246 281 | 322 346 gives 0.40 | 123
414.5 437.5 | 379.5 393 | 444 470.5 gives 0.13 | 120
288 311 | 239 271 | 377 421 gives -1.39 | 114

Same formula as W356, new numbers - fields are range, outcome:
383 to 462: 120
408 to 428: 120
